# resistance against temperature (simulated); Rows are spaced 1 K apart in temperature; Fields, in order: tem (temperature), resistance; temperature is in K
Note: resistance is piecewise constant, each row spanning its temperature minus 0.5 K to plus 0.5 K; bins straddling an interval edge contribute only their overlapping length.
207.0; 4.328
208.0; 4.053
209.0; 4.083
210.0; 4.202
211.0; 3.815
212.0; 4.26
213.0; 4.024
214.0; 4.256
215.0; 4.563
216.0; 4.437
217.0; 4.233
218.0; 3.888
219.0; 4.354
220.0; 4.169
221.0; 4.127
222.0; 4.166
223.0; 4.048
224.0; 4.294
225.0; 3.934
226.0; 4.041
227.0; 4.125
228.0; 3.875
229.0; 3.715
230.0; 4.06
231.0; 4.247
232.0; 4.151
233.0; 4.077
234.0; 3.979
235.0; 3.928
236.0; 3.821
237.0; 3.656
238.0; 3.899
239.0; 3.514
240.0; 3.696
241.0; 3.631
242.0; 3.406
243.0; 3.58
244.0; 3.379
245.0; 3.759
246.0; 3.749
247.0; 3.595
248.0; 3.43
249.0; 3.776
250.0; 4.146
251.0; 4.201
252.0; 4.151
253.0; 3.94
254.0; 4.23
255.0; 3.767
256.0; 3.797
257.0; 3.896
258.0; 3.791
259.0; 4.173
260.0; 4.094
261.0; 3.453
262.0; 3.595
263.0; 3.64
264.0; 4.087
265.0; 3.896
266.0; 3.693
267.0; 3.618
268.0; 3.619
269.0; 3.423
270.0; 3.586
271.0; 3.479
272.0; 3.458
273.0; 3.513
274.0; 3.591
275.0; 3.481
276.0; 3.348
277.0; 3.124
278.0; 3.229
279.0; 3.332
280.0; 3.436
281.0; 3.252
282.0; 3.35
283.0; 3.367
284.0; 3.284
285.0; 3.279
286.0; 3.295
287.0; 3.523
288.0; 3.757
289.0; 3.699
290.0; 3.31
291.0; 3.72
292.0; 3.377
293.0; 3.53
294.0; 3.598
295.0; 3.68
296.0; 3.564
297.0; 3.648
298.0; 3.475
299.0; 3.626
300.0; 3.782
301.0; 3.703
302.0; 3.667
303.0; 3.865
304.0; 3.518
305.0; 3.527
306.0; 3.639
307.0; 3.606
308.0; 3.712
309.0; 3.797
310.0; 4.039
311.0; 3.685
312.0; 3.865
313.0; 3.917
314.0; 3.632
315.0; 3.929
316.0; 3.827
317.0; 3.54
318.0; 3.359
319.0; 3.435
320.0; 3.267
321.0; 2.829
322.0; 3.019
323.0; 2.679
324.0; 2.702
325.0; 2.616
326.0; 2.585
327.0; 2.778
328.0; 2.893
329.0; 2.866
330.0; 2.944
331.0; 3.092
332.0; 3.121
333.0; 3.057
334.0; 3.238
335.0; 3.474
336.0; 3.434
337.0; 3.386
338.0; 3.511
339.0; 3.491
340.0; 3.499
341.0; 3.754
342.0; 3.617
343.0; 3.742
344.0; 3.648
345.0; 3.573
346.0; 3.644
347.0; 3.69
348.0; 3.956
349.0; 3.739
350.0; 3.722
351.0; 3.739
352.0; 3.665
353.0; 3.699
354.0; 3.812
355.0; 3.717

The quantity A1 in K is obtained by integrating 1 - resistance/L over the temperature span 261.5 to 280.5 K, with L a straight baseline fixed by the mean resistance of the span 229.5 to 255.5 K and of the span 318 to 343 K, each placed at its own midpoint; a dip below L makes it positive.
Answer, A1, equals 0.44 K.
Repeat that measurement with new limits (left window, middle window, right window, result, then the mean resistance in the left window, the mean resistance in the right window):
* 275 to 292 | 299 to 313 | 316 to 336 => -2.23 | 3.4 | 3.06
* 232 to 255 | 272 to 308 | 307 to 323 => 1.36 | 3.8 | 3.56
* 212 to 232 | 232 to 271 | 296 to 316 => 2.03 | 4.14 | 3.72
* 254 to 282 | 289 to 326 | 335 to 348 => 0.96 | 3.61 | 3.59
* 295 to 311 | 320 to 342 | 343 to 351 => 3.52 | 3.68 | 3.71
